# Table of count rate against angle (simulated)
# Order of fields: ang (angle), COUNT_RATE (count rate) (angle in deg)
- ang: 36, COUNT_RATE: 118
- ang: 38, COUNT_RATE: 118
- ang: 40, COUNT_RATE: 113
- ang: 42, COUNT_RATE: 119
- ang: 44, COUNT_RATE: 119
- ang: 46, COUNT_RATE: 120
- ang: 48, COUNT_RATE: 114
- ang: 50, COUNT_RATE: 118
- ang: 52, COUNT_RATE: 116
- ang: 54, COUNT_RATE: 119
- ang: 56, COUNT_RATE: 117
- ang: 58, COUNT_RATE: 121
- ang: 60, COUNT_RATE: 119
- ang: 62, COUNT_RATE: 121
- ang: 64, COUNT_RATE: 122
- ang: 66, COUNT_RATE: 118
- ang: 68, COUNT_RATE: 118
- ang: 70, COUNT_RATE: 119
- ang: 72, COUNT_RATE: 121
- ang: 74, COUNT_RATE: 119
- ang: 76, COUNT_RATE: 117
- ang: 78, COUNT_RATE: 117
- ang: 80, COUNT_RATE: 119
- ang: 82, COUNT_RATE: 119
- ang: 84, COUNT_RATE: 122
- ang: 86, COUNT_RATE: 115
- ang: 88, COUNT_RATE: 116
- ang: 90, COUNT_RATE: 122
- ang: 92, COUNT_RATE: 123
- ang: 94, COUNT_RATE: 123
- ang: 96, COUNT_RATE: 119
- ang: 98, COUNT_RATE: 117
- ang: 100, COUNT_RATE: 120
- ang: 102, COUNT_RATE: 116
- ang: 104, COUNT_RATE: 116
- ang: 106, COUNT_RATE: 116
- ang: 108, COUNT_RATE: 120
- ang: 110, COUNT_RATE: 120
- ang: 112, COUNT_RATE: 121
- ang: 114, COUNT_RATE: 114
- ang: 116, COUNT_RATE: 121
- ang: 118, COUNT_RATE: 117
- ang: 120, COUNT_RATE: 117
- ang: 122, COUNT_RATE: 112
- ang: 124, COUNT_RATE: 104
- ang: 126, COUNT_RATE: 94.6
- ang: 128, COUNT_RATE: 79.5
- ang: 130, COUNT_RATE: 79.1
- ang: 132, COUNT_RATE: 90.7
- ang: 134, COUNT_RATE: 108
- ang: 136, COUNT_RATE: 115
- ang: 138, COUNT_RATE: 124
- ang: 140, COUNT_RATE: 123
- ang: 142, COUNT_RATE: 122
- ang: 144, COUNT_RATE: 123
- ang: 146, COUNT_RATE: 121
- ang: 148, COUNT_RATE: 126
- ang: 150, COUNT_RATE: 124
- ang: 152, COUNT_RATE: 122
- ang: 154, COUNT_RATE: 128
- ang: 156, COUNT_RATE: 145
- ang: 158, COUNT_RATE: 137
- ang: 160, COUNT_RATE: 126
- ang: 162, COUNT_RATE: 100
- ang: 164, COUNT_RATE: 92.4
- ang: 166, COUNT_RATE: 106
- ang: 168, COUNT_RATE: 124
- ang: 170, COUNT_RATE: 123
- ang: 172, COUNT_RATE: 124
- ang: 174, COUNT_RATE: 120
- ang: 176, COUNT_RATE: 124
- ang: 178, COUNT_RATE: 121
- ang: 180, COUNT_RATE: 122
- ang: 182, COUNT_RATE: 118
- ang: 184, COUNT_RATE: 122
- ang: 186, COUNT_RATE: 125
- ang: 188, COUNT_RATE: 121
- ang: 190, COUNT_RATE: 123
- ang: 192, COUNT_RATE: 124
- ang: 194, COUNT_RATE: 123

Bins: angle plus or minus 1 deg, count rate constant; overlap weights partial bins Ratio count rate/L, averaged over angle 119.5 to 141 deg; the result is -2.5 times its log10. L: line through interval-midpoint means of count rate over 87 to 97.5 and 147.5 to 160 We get 0.21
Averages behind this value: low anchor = 120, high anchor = 130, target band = 104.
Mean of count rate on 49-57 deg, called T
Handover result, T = 118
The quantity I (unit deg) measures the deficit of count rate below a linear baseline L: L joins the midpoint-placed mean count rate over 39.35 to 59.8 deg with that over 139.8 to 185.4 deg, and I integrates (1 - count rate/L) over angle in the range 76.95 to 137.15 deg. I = 3.3 deg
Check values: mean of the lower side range 118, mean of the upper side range 121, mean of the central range 113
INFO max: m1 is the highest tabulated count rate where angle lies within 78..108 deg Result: 123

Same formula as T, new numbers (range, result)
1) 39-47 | 118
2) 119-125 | 111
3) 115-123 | 117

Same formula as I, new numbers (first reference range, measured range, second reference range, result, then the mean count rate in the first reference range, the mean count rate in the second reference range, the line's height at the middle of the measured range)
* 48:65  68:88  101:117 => 0.00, 119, 118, 118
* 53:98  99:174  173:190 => 3.23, 119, 122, 121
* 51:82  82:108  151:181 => 0.14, 119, 121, 119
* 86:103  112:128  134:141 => 1.21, 119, 119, 119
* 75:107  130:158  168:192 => 0.19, 119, 122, 121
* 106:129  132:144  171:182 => -0.17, 111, 122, 115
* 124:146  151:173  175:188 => -1.02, 106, 122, 115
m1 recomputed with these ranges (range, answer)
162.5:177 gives 124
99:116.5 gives 121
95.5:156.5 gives 145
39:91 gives 122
